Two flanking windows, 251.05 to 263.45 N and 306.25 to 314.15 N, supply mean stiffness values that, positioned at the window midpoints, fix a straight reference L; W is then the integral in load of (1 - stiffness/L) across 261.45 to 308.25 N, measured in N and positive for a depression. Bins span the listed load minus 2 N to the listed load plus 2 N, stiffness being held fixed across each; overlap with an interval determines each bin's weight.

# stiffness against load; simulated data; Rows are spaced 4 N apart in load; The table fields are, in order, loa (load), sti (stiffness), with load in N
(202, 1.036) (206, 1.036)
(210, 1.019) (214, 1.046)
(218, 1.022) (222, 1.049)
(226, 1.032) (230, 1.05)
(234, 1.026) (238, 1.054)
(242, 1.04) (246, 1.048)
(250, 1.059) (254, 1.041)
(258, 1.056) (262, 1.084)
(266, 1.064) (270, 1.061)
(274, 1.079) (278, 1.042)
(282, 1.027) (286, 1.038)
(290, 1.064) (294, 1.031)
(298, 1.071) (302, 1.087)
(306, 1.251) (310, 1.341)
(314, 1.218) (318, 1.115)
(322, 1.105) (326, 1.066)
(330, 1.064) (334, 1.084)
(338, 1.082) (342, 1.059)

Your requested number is 4.00 N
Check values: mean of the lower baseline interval 1.06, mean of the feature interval 1.08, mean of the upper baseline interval 1.29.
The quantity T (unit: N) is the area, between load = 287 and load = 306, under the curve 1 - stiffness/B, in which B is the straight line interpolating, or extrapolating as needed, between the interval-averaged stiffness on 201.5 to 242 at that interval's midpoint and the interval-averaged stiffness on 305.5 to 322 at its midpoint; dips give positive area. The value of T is 1.60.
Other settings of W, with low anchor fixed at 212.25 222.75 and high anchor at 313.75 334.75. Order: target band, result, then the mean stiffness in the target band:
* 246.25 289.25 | 0.50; 1.06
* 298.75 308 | -0.57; 1.16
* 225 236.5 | 0.09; 1.04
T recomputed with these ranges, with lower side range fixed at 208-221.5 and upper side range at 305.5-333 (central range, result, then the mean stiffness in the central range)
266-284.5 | 0.9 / 1.05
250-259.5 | 0.3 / 1.05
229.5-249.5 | 0.3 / 1.04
